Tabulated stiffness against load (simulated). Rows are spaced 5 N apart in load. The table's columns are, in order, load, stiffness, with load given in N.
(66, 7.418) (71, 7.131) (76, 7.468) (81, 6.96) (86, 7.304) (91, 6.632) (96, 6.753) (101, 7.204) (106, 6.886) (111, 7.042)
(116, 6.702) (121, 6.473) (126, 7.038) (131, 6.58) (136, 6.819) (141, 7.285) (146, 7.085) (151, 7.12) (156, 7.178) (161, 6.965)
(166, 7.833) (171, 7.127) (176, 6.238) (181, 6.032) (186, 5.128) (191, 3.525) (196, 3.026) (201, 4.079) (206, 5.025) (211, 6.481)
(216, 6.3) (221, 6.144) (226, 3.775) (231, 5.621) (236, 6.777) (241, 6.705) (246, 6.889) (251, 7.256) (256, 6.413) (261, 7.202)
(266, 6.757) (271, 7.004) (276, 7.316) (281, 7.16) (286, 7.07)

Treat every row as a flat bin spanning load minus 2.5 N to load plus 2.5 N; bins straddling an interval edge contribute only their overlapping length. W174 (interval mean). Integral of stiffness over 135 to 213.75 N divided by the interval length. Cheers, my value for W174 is 6.05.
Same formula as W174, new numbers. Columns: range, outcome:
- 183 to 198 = 3.99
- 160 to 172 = 7.37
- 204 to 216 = 5.9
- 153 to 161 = 7.11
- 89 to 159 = 6.92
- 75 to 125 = 6.93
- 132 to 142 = 6.95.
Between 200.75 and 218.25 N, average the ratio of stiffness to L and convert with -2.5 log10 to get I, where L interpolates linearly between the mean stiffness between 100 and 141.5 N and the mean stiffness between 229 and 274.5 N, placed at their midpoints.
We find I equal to 0.20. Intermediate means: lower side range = 6.86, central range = 5.64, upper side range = 6.76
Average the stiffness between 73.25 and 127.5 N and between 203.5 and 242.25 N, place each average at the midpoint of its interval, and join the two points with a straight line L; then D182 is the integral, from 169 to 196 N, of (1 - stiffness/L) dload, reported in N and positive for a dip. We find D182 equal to 3.8 N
